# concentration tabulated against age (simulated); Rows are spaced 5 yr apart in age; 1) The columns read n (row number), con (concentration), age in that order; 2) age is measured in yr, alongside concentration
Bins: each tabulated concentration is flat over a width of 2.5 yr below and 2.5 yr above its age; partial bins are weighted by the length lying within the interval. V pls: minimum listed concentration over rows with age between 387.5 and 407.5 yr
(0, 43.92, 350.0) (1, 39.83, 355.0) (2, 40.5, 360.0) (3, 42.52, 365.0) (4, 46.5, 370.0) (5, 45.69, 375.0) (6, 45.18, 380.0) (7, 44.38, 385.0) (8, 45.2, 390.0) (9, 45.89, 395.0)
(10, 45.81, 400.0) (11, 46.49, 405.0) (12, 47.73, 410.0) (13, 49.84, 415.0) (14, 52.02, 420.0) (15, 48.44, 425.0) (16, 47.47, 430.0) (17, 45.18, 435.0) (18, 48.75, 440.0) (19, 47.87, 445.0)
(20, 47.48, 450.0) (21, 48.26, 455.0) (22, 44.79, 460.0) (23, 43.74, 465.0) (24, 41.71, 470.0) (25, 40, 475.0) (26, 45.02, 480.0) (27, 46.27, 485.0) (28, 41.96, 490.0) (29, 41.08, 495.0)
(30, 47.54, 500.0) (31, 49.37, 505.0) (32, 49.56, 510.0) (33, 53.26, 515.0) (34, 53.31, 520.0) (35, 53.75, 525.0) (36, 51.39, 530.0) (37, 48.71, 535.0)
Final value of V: 45.2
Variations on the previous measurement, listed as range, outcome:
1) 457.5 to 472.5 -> 41.71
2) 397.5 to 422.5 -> 45.81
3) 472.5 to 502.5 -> 40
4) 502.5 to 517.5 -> 49.37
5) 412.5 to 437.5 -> 45.18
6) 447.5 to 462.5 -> 44.79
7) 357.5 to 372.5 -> 40.5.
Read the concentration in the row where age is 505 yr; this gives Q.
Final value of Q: 49.37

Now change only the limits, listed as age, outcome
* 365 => 42.52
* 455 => 48.26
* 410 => 47.73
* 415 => 49.84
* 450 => 47.48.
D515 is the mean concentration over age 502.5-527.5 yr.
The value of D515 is 51.9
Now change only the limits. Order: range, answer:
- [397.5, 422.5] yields 48.4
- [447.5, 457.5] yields 47.9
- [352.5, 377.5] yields 43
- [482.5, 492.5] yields 44.1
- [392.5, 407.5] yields 46.1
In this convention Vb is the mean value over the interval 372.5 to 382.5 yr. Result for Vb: 45.4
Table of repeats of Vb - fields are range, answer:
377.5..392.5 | 44.9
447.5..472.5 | 45.2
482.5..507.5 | 45.2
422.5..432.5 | 48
